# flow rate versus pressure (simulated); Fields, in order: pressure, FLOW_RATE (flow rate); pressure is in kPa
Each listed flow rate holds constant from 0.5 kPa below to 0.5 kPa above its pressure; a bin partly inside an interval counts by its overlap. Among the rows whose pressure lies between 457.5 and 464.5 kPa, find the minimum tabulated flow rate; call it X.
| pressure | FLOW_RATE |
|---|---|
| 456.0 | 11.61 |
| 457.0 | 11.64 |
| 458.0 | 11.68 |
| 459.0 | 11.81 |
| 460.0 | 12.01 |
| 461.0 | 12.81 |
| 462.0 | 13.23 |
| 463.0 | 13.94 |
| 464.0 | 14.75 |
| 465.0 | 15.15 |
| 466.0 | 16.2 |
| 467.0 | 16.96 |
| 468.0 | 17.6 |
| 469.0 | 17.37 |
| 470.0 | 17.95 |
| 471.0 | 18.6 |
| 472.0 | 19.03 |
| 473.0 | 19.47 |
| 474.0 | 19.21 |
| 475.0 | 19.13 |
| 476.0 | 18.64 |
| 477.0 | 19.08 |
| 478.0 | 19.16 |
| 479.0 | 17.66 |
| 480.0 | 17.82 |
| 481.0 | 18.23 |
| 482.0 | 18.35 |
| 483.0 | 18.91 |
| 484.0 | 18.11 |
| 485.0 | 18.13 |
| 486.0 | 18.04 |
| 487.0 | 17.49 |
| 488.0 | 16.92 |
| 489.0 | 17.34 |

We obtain 11.68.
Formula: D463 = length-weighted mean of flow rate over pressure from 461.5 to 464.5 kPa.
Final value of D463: 14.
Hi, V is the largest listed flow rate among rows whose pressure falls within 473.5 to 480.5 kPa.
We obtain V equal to 19.21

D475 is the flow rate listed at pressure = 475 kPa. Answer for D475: 19.13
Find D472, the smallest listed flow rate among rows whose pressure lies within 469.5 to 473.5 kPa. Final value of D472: 17.95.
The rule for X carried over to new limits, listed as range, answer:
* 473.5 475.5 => 19.13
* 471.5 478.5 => 18.64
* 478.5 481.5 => 17.66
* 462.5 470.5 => 13.94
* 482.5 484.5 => 18.11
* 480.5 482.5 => 18.23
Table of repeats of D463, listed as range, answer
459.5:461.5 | 12.4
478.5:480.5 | 17.7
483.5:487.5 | 17.9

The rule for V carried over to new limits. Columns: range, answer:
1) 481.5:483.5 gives 18.91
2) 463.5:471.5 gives 18.6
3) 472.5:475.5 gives 19.47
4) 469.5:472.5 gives 19.03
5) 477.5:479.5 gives 19.16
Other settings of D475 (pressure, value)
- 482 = 18.35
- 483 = 18.91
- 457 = 11.64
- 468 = 17.6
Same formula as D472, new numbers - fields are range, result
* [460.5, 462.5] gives 12.81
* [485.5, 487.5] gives 17.49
